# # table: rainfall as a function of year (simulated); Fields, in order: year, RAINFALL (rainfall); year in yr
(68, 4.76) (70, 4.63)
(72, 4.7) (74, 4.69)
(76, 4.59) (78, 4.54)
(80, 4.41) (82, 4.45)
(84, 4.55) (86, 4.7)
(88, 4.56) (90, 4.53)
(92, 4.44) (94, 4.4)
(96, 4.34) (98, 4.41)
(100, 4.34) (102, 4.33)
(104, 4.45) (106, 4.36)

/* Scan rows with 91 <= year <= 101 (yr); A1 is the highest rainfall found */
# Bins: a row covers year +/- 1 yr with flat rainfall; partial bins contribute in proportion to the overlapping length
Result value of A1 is 4.44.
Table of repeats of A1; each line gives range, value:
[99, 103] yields 4.34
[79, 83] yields 4.45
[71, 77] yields 4.7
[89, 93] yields 4.53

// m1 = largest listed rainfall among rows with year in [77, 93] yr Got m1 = 4.7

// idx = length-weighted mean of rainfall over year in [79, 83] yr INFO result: 4.43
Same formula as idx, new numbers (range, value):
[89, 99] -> 4.42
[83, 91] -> 4.58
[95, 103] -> 4.36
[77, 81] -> 4.47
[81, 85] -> 4.5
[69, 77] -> 4.65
